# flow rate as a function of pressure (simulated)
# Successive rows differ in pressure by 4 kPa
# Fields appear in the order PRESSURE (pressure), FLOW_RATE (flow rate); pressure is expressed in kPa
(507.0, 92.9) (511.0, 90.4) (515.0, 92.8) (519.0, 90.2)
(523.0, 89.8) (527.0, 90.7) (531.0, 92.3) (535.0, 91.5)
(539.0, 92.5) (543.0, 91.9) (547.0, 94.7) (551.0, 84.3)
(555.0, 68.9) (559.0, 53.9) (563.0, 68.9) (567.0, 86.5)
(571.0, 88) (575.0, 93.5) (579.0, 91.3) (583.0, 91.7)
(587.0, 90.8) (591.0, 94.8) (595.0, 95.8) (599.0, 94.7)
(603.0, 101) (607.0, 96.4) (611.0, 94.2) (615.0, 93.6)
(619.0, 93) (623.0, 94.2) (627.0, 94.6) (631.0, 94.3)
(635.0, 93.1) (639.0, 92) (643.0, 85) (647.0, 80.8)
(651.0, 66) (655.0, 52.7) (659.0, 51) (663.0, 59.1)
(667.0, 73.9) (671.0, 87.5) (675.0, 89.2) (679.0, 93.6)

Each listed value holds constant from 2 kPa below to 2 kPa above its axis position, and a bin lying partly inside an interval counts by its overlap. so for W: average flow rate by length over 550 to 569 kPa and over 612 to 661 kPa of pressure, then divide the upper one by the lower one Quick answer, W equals 1.2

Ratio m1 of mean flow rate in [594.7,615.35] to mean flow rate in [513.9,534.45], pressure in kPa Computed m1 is 1.06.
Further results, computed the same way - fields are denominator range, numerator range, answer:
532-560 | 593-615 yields 1.15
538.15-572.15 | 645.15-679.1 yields 0.89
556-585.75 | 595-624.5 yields 1.17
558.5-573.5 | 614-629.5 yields 1.22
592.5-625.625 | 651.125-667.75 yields 0.62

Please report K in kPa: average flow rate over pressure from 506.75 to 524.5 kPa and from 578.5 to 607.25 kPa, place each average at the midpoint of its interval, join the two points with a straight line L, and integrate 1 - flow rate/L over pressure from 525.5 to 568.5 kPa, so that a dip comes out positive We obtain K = 4.3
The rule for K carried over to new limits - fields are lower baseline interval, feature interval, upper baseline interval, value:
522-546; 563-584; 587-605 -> 1.4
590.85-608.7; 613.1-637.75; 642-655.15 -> -2.9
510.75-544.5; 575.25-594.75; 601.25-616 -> 0.5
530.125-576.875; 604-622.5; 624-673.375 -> -3.4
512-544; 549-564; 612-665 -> 3.3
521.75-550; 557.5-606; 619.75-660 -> -0.6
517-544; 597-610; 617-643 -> -0.7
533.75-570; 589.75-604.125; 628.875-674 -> -3.1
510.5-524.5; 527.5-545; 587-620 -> 0.0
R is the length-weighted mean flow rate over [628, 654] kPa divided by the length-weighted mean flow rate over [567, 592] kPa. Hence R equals 0.93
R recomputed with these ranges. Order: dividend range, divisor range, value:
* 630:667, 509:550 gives 0.81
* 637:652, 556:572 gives 1.12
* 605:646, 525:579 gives 1.10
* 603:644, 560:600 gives 1.06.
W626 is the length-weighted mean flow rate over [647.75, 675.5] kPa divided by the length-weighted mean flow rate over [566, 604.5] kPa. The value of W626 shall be 0.73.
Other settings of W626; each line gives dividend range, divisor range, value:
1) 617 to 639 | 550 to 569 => 1.30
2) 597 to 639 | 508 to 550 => 1.04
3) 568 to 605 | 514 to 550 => 1.02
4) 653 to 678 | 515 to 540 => 0.77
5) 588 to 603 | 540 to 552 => 1.05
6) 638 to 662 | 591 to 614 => 0.73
